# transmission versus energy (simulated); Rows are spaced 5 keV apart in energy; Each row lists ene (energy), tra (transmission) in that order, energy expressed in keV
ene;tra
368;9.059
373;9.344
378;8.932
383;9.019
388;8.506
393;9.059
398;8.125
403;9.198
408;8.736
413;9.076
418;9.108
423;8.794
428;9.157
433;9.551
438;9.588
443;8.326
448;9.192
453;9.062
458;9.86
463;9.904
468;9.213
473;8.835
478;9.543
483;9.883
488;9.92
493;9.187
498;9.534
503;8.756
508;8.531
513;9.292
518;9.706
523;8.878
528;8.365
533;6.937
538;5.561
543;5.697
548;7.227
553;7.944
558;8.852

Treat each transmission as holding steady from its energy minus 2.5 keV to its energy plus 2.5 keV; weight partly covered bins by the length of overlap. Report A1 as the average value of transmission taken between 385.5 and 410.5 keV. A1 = 8.72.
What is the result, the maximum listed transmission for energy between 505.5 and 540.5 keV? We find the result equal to 9.706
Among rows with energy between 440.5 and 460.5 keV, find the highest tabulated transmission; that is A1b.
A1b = 9.86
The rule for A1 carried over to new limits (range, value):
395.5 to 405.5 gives 8.66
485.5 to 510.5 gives 9.19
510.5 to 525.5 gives 9.29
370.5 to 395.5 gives 8.97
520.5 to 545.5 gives 7.09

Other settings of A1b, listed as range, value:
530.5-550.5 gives 7.227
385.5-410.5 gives 9.198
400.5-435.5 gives 9.551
